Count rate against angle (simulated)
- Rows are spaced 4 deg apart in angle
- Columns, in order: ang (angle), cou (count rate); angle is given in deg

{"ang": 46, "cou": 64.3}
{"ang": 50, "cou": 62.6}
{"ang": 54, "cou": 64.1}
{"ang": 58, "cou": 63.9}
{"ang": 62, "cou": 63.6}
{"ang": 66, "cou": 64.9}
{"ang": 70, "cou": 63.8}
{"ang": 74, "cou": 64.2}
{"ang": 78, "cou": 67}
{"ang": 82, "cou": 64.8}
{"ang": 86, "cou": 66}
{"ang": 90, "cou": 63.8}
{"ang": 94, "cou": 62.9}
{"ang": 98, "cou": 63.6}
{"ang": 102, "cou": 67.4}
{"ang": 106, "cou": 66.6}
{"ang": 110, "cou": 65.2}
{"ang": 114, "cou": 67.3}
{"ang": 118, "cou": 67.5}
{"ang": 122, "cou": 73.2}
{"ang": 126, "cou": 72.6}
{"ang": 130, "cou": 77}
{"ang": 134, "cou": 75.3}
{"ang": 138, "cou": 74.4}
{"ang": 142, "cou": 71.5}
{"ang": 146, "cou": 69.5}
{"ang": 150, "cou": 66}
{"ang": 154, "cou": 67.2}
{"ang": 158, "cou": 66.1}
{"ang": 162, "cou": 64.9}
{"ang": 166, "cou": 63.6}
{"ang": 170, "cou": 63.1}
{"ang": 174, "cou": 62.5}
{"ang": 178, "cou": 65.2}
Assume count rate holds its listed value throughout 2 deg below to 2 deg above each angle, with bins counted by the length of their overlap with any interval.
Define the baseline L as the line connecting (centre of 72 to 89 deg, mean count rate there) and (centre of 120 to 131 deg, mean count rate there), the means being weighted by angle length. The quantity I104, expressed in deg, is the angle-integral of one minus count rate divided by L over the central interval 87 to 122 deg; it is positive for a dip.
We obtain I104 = 2.0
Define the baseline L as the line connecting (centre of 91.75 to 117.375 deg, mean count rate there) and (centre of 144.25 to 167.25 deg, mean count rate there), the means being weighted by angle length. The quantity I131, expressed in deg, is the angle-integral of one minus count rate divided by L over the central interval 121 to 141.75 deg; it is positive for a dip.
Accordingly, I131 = -2.6 deg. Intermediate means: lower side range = 65.6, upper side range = 66.3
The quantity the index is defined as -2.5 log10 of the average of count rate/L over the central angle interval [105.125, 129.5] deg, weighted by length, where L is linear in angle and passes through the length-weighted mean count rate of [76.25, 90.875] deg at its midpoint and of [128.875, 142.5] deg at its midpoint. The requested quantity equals 0.033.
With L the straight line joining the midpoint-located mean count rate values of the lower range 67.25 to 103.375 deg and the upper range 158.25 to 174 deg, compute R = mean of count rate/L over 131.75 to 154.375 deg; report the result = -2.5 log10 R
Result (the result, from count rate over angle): -0.11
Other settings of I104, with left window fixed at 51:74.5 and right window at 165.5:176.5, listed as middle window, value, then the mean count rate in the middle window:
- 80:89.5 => -0.2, 65.1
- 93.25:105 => -0.2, 65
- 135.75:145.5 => -1.4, 72.5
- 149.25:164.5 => -0.7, 66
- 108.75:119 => -0.5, 66.7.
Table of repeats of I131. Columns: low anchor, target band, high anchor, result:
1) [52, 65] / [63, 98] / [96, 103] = 0.03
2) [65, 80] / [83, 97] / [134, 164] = 0.35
